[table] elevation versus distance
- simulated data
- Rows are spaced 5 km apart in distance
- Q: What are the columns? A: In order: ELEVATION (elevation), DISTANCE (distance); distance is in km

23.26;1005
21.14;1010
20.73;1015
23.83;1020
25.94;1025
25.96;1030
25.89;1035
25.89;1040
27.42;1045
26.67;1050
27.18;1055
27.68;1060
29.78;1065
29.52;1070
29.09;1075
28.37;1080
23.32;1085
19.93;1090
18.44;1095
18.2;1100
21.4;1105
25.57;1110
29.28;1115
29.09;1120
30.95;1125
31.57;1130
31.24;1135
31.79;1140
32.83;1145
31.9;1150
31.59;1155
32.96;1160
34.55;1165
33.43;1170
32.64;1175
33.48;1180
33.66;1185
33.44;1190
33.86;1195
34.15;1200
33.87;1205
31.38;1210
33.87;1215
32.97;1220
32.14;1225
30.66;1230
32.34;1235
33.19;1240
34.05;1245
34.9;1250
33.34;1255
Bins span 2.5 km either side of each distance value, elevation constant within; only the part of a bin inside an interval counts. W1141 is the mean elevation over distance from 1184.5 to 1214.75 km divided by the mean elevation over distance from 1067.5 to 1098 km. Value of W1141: 1.4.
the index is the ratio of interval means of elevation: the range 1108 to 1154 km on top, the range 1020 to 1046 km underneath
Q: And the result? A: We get 1.18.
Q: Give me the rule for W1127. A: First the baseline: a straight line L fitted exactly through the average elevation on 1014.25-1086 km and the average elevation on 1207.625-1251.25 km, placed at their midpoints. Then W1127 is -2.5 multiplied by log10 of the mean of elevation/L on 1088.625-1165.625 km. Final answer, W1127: 0.05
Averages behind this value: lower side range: 26.7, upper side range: 32.8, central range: 28.2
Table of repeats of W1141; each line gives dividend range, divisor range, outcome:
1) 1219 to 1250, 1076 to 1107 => 1.49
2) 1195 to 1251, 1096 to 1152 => 1.17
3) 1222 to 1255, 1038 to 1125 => 1.27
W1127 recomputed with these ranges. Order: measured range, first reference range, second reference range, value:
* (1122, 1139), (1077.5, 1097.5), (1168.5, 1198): -0.14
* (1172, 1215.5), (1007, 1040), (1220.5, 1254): -0.08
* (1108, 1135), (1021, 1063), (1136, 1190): 0.04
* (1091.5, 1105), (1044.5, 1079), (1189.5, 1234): 0.47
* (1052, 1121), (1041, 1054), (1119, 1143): 0.13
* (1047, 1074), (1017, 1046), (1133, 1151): -0.03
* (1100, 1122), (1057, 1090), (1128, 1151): 0.18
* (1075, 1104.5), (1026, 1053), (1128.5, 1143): 0.29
